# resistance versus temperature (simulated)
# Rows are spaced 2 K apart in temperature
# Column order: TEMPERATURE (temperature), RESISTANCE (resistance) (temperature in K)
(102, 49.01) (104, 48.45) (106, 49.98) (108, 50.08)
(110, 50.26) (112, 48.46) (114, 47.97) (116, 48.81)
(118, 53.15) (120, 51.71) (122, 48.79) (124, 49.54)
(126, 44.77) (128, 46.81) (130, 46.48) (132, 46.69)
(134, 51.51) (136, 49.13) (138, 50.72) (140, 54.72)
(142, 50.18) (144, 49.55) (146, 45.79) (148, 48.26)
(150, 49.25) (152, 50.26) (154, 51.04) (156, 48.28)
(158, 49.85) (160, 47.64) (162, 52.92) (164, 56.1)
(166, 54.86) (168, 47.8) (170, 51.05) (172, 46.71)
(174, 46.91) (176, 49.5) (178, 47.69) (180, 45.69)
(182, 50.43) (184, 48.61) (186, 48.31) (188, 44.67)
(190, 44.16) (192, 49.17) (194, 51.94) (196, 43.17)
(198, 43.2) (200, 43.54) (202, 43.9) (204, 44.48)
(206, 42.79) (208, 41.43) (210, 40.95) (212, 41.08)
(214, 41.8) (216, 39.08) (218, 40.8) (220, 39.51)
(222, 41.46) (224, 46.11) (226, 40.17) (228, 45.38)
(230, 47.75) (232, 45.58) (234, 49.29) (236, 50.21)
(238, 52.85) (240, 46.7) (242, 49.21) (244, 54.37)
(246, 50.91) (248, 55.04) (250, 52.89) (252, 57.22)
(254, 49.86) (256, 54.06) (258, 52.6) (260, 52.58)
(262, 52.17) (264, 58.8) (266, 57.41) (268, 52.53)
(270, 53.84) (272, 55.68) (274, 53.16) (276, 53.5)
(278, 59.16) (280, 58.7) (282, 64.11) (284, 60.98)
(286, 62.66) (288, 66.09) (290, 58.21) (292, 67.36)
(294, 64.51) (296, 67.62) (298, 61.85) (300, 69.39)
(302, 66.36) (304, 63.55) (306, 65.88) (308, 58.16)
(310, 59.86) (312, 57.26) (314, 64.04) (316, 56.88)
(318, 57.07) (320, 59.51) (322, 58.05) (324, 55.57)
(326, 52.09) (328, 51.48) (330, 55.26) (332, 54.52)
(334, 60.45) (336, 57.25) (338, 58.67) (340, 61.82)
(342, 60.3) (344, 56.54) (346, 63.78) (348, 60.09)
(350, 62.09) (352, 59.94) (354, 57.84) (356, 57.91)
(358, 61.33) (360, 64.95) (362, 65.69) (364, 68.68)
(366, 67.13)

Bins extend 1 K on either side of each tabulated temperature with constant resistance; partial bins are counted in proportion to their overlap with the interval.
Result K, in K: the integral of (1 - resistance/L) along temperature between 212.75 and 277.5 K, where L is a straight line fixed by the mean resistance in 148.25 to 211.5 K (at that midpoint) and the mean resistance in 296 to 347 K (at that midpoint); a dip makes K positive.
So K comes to 4.2 K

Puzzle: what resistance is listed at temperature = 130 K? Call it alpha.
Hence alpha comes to 46.48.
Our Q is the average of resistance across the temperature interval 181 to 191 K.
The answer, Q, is 47.2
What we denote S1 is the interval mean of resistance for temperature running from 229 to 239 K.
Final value 49.1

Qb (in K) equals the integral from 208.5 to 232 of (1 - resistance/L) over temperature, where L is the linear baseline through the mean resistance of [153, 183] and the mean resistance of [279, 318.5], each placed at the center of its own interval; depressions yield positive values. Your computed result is 5.4 K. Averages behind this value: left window 49.8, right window 62.6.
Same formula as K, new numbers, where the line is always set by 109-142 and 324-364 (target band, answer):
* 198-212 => 2.7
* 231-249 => 1.3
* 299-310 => -1.3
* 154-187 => 1.2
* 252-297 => -1.5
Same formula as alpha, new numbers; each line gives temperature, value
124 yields 49.54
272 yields 55.68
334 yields 60.45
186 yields 48.31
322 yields 58.05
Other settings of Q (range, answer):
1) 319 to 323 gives 58.8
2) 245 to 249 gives 53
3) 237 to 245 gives 50.8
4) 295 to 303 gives 66.3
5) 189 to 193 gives 46.7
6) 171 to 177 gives 47.7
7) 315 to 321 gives 57.8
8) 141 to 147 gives 48.5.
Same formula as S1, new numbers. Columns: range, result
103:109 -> 49.5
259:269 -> 54.7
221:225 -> 43.8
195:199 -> 43.2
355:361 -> 61.4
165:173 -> 50.1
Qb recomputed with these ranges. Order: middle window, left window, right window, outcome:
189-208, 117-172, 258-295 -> 3.0 K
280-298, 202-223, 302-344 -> -3.5 K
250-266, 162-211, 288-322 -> 0.6 K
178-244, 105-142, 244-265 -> 8.8 K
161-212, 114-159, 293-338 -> 5.0 K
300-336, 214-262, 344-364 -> -0.9 K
